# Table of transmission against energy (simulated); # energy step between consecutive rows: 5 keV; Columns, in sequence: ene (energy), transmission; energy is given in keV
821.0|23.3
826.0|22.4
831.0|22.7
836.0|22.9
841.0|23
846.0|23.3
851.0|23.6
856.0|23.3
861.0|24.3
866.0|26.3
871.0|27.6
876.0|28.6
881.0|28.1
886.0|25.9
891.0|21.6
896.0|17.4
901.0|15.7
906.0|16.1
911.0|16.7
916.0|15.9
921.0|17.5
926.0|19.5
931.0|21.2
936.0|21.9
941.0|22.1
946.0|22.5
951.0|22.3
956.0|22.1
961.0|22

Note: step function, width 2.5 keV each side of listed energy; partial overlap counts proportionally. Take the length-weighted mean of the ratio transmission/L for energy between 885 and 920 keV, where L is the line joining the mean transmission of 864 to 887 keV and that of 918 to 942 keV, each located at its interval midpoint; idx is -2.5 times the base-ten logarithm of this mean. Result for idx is 0.30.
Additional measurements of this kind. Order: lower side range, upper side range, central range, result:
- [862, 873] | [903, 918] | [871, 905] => -0.05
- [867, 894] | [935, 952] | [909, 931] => 0.31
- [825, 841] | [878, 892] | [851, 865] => 0.01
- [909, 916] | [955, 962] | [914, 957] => -0.07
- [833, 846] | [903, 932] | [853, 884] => -0.25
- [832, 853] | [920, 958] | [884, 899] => 0.05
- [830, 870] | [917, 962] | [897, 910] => 0.34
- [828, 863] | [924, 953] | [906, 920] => 0.32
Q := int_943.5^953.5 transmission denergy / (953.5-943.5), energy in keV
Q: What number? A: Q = 22.4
